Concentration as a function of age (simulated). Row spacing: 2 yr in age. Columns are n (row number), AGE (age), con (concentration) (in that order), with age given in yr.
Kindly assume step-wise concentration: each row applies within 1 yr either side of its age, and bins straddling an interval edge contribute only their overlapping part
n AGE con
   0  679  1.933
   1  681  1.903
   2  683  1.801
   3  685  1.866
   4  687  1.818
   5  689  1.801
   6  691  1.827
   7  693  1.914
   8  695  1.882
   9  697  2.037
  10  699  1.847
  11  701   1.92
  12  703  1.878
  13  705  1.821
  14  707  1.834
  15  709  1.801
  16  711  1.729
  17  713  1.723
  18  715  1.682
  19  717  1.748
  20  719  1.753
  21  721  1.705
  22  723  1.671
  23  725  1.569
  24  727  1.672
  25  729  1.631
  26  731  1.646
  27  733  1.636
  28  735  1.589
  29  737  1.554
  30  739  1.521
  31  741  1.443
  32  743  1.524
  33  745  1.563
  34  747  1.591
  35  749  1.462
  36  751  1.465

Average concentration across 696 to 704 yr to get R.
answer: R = 1.92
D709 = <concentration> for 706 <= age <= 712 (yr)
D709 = 1.79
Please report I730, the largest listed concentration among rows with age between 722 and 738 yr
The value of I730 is 1.672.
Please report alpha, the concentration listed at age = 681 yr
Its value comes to 1.903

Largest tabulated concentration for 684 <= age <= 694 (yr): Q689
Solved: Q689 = 1.914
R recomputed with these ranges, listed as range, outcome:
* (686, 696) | 1.85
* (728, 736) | 1.63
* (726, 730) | 1.65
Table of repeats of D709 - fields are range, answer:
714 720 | 1.73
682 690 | 1.82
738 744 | 1.5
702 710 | 1.83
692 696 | 1.9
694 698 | 1.96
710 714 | 1.73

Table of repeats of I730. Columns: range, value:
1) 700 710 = 1.92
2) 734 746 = 1.589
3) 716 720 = 1.753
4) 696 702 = 2.037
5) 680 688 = 1.903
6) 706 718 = 1.834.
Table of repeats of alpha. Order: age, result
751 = 1.465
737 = 1.554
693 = 1.914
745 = 1.563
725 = 1.569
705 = 1.821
